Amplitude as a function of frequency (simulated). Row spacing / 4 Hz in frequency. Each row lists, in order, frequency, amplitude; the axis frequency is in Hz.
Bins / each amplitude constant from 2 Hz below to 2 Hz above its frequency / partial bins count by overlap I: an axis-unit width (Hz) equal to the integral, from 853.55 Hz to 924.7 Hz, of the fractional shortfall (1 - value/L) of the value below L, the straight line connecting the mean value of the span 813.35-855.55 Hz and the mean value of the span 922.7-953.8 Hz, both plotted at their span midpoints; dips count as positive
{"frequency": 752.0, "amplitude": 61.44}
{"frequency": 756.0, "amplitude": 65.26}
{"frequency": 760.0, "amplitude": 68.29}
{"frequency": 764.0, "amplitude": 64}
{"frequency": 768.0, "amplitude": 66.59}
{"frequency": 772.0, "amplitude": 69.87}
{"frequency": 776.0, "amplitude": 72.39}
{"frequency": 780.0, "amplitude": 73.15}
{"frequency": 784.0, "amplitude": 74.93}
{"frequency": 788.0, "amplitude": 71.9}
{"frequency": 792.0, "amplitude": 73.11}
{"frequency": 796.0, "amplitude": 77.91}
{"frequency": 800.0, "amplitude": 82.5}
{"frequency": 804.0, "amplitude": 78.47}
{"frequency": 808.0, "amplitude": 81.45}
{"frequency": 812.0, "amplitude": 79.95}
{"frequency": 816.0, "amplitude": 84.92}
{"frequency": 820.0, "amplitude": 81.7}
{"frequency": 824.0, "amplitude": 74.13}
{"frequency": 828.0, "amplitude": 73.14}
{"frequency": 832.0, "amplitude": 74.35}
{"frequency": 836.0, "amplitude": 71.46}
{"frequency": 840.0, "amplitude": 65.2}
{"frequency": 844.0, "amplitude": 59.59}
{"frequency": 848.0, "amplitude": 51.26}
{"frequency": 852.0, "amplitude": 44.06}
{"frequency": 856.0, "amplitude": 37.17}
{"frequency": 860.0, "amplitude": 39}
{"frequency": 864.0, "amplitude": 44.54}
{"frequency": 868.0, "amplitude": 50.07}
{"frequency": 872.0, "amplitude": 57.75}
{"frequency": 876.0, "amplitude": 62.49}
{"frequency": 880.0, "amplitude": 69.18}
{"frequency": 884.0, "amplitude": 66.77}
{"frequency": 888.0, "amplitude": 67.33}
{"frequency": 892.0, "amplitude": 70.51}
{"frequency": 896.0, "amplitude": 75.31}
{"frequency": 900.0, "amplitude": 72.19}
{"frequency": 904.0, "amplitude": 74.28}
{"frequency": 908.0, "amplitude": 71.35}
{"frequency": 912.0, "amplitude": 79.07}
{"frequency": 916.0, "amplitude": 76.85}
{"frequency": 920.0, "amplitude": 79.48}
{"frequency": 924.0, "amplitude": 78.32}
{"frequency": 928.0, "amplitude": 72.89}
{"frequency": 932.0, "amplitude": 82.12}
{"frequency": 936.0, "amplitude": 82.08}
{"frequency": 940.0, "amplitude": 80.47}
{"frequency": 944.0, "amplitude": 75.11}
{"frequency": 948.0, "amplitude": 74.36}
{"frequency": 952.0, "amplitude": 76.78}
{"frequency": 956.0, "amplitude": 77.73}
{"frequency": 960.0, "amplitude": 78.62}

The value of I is 8.10 Hz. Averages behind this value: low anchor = 67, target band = 64.7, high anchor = 77.8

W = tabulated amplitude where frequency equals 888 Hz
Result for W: 67.33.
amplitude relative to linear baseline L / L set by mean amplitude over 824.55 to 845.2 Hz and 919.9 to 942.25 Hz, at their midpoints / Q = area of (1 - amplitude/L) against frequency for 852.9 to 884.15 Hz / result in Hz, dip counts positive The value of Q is 8.9 Hz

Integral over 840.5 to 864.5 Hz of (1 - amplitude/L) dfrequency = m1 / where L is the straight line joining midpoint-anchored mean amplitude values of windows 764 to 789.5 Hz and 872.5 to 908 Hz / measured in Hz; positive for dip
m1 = 7.78 Hz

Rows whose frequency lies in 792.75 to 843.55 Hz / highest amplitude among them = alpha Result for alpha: 84.92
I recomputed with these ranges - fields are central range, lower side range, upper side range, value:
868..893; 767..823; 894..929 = 3.8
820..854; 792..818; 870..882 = 3.6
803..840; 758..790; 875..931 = -3.1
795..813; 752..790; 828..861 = -4.7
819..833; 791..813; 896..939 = 0.6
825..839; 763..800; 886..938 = 0.2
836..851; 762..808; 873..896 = 2.3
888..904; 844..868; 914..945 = -2.3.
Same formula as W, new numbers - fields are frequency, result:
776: 72.39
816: 84.92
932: 82.12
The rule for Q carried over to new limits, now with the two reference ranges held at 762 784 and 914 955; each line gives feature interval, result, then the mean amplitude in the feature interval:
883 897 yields 1.1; 69.8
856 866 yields 4.5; 40.9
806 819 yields -1.9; 82.1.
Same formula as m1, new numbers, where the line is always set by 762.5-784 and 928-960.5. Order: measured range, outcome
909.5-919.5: -0.16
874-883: 1.08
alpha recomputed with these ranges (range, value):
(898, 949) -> 82.12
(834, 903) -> 75.31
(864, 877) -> 62.49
